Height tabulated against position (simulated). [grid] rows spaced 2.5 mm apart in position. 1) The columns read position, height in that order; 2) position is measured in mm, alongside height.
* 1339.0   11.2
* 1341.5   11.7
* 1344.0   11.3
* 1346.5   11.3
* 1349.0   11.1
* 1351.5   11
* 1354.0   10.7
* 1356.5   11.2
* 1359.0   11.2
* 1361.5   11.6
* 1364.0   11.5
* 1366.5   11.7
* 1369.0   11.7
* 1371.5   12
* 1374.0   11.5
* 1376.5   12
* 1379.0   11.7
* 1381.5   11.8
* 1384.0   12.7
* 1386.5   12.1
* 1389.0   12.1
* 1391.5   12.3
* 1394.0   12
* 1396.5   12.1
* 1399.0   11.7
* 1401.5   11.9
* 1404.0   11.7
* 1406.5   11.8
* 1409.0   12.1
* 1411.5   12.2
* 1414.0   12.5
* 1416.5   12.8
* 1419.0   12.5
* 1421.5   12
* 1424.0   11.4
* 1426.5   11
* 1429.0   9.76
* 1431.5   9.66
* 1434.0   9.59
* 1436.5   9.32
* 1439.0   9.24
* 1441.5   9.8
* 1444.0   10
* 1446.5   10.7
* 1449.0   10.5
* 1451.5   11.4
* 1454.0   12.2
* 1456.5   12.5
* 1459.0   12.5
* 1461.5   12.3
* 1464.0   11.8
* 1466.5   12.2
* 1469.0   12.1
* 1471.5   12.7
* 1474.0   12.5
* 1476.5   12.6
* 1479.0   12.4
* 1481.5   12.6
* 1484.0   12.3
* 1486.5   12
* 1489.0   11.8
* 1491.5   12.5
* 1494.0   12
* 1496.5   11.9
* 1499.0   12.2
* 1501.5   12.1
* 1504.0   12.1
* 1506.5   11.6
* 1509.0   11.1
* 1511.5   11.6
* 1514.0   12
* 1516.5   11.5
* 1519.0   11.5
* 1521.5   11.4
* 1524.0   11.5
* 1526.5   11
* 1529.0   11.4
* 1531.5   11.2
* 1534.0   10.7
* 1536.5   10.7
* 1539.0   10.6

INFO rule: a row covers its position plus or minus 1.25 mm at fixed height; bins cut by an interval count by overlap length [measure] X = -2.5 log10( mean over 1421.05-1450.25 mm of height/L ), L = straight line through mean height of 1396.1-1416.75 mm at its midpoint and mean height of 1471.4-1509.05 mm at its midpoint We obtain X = 0.18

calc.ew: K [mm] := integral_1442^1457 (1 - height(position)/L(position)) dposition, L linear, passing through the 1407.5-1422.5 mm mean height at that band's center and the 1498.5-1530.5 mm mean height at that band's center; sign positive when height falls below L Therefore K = 1.2 mm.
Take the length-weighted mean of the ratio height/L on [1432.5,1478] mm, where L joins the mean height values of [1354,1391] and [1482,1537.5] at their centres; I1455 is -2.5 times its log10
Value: 0.03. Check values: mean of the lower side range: 11.7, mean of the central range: 11.3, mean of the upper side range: 11.7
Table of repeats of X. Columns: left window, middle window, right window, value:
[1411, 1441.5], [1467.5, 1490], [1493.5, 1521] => -0.08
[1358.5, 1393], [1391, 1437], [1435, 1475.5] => 0.01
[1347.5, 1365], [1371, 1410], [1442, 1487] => -0.05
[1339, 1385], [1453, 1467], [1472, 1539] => -0.05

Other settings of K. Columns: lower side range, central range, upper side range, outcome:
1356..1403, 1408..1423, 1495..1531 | -0.7 mm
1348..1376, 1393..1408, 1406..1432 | -0.4 mm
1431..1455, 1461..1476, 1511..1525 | -2.2 mm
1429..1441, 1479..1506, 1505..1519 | -2.7 mm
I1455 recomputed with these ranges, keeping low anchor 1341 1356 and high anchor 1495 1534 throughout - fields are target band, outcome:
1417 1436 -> 0.048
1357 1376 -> -0.038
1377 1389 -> -0.077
